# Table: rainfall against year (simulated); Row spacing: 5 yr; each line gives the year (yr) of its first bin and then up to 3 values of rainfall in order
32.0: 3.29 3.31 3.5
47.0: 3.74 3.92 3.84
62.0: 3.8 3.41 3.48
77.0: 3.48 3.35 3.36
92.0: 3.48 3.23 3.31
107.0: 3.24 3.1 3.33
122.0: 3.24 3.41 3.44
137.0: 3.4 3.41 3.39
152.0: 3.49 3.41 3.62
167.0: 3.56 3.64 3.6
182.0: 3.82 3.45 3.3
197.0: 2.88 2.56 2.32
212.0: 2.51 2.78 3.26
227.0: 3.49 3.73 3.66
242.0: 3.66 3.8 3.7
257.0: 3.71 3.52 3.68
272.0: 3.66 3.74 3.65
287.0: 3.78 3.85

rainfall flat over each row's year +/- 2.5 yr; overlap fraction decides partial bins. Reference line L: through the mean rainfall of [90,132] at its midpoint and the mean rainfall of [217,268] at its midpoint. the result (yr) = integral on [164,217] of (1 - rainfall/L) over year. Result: 4.79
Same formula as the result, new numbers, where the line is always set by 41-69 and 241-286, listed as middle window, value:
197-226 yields 7.4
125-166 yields 2.8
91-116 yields 3.0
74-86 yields 1.0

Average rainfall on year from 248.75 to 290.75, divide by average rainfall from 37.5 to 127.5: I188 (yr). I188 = 1.1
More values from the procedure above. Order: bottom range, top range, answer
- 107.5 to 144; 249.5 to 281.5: 1.10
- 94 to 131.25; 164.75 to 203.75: 1.03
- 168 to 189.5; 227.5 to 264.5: 1.01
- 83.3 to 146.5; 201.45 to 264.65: 0.99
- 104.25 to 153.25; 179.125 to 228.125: 0.91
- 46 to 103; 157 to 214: 0.91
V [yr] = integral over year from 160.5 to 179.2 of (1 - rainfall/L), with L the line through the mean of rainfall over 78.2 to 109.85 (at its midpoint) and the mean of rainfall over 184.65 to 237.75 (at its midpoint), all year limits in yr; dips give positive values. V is -2.6 yr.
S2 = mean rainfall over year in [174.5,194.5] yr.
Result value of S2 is 3.54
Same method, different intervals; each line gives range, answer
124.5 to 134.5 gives 3.42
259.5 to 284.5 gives 3.65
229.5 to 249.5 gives 3.71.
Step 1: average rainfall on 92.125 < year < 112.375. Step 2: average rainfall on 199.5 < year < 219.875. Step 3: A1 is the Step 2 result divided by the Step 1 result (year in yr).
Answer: 0.8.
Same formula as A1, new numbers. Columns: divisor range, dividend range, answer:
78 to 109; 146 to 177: 1.06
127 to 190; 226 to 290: 1.05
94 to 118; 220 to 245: 1.10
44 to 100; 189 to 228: 0.81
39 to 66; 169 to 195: 0.95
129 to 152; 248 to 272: 1.07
